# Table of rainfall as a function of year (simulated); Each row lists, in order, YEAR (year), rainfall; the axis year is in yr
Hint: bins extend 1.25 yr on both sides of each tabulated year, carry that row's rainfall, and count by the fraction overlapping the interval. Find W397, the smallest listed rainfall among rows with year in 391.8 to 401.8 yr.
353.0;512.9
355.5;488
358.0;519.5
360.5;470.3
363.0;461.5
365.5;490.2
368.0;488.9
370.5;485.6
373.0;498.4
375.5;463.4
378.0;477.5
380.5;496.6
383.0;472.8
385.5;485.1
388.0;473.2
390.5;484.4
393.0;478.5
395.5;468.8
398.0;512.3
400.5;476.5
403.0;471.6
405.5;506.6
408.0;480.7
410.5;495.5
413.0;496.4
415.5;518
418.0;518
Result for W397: 468.8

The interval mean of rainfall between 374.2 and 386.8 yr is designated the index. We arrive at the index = 479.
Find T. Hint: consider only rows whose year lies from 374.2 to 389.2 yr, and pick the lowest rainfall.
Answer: 463.4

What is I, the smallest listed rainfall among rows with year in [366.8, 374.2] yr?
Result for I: 485.6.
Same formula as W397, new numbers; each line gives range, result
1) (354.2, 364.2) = 461.5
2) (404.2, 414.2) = 480.7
